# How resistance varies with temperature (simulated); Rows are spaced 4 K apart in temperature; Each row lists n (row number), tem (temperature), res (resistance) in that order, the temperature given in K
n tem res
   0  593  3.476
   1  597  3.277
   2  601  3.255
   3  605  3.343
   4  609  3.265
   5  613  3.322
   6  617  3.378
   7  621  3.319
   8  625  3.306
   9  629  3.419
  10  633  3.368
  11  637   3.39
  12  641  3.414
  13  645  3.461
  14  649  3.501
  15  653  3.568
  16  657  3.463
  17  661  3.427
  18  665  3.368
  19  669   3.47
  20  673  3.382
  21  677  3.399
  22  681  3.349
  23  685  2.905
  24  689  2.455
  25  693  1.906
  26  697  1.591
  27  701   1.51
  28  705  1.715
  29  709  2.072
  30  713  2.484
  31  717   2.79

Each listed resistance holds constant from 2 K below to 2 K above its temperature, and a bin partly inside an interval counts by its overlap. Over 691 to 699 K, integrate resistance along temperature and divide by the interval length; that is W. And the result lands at 1.75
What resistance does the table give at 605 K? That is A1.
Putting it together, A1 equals 3.343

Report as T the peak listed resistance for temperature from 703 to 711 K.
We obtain 2.072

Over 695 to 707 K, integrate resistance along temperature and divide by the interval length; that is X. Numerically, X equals 1.61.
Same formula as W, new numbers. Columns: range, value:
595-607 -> 3.29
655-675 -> 3.42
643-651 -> 3.48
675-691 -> 3.03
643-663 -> 3.48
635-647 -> 3.42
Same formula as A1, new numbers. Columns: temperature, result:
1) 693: 1.906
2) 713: 2.484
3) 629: 3.419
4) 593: 3.476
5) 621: 3.319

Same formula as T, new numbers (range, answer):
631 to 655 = 3.568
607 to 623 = 3.378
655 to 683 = 3.47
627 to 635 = 3.419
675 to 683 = 3.399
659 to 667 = 3.427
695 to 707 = 1.715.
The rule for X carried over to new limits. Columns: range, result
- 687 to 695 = 2.18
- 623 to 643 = 3.38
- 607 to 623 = 3.32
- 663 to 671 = 3.42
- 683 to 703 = 2.07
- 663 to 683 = 3.39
